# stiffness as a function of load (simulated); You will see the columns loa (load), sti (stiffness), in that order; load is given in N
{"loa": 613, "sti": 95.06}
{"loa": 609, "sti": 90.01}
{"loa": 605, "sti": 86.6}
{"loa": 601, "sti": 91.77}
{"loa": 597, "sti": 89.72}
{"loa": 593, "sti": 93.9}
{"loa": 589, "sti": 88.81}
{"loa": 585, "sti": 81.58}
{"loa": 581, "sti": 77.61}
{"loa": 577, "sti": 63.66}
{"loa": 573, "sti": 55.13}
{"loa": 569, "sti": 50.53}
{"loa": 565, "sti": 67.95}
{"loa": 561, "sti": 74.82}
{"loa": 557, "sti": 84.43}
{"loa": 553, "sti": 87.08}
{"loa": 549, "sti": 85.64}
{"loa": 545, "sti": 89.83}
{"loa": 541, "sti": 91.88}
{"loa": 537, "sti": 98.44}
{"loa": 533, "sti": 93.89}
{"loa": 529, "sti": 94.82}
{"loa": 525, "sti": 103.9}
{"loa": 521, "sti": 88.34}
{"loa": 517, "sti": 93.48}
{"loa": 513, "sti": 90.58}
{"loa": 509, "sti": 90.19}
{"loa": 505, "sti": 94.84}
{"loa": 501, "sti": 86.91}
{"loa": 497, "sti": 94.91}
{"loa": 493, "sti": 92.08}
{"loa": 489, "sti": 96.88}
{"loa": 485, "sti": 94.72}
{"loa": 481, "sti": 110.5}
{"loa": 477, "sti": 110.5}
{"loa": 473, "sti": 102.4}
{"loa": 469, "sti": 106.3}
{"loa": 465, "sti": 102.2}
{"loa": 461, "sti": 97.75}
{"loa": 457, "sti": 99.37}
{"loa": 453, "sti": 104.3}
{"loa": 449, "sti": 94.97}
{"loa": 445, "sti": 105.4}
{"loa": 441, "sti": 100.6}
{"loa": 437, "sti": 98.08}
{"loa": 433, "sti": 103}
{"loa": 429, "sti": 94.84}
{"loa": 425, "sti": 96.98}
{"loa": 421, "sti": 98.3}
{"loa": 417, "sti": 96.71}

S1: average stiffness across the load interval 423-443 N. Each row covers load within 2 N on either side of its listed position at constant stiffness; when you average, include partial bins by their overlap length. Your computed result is 98.7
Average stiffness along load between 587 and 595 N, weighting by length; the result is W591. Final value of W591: 91.4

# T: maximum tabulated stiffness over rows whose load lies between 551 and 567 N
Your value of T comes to 87.08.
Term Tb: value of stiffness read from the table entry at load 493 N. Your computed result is 92.08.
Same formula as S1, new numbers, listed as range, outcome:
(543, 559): 86.7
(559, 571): 64.4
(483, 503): 93.1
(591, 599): 91.8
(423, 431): 95.9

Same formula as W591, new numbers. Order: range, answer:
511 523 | 90.8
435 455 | 101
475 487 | 105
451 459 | 102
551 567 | 78.6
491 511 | 91.8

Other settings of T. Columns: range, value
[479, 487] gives 110.5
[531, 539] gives 98.44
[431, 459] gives 105.4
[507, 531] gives 103.9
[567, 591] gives 88.81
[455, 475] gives 106.3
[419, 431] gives 98.3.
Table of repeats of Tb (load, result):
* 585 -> 81.58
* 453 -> 104.3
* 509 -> 90.19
